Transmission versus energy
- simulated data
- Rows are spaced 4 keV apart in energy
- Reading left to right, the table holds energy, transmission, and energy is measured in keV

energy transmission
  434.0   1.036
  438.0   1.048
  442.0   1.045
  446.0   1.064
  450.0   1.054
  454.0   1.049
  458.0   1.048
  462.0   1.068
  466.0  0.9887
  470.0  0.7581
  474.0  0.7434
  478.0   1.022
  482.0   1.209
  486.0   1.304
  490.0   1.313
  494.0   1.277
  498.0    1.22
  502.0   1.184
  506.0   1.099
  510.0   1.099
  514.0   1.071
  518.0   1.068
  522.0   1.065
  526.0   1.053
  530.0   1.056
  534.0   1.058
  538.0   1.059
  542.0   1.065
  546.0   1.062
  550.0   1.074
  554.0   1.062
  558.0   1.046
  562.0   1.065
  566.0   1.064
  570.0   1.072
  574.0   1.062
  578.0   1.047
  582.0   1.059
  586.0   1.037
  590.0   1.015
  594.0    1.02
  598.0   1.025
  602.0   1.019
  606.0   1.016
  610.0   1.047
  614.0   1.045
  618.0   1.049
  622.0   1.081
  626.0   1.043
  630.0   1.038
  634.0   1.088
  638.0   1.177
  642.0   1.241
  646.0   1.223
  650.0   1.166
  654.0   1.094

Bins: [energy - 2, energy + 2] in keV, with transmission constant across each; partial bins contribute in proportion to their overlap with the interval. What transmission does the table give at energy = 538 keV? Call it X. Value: 1.059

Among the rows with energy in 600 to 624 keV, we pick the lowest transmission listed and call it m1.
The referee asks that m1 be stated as 1.016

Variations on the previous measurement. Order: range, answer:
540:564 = 1.046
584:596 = 1.015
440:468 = 0.9887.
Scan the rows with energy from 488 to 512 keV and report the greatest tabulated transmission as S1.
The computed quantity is 1.313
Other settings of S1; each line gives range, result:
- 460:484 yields 1.209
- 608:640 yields 1.177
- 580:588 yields 1.059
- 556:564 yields 1.065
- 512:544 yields 1.071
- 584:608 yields 1.037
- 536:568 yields 1.074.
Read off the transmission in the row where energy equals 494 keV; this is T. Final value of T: 1.277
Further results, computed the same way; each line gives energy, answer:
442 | 1.045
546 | 1.062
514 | 1.071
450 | 1.054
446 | 1.064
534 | 1.058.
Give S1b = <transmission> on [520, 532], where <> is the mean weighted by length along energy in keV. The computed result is 1.06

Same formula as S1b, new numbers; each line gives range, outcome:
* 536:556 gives 1.06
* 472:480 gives 0.883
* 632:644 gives 1.17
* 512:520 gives 1.07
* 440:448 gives 1.05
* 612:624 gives 1.06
